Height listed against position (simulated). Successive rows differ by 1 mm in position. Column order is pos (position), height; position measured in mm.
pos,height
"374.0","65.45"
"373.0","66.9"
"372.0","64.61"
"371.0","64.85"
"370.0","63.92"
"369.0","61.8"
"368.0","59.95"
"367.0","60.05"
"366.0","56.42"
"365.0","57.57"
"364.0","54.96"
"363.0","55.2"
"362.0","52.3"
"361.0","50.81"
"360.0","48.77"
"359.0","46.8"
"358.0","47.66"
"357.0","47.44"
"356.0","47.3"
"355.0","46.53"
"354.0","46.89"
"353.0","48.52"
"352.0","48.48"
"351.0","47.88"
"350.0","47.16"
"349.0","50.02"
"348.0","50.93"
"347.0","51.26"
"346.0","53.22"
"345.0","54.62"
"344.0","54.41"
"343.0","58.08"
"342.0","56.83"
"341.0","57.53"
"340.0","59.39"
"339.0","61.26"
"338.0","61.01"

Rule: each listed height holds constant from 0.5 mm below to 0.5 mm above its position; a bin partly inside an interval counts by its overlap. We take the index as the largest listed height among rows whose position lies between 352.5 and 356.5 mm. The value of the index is 48.52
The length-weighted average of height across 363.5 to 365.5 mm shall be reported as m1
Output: 56.3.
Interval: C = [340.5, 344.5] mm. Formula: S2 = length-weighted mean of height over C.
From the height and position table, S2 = 56.7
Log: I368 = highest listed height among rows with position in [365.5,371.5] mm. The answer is 64.85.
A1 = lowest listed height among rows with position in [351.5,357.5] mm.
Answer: 46.53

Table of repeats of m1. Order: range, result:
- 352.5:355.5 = 47.3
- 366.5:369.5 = 60.6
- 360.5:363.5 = 52.8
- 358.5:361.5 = 48.8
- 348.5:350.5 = 48.6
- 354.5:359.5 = 47.1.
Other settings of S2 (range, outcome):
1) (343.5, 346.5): 54.1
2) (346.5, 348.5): 51.1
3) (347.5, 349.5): 50.5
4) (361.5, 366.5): 55.3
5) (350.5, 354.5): 47.9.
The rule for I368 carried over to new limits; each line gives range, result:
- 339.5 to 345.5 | 59.39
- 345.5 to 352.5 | 53.22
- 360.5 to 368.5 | 60.05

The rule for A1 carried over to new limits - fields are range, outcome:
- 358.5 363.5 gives 46.8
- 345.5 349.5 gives 50.02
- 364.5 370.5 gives 56.42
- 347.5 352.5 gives 47.16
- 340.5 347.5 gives 51.26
